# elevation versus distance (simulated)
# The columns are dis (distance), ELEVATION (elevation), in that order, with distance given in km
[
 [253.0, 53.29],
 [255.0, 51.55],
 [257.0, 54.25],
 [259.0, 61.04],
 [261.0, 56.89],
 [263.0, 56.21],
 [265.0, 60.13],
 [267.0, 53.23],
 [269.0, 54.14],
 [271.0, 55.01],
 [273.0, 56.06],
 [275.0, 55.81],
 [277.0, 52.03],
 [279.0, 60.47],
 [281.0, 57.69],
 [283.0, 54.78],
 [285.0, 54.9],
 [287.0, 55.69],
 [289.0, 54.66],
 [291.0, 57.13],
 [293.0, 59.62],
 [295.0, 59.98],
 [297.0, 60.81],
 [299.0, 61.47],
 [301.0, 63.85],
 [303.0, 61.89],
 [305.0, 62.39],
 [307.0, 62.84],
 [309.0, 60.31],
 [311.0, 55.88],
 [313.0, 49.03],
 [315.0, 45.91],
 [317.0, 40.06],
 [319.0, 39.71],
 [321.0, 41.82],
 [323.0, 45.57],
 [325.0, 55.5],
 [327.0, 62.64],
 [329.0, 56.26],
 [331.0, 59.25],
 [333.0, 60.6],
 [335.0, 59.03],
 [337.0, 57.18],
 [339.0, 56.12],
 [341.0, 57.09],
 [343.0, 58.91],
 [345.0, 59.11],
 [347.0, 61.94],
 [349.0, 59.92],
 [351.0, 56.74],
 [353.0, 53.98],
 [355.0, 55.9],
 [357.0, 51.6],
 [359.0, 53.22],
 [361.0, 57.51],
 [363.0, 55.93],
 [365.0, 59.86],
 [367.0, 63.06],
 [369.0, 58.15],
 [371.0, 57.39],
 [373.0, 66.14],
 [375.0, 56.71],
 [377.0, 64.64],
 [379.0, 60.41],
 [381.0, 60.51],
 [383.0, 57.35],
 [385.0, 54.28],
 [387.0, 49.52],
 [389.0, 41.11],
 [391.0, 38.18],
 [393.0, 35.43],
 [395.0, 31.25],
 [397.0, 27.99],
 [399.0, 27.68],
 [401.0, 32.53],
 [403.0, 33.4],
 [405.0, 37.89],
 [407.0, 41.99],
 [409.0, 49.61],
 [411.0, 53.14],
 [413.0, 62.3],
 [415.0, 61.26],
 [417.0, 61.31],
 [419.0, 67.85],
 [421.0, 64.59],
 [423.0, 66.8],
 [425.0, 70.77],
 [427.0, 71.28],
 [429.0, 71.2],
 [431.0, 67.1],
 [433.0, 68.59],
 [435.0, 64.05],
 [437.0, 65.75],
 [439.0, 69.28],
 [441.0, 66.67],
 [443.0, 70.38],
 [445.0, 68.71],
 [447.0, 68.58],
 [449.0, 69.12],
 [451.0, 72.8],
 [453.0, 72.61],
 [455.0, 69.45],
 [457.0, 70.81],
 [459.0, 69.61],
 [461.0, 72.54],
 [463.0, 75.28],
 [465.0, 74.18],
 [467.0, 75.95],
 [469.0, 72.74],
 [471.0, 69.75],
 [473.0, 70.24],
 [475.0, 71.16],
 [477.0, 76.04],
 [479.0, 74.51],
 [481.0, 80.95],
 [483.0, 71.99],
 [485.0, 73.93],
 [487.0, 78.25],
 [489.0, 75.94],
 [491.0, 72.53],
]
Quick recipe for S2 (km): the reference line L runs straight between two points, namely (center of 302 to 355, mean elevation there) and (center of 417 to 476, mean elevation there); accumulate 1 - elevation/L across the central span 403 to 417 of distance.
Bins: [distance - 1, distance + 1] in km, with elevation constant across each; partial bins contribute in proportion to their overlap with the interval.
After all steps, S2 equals 3.19 km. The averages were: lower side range 55.4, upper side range 69.8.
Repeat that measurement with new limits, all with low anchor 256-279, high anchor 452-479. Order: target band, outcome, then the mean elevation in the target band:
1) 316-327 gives 2.62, 46.2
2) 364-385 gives 1.54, 60.1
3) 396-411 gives 6.76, 37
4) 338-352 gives 0.88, 58.5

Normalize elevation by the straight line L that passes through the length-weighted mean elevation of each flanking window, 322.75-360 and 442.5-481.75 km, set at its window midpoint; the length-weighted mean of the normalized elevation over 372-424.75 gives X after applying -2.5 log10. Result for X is 0.26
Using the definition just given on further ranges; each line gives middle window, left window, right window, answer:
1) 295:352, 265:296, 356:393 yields -0.01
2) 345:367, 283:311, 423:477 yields 0.12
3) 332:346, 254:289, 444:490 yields 0.06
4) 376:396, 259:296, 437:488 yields 0.31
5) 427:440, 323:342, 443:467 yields 0.02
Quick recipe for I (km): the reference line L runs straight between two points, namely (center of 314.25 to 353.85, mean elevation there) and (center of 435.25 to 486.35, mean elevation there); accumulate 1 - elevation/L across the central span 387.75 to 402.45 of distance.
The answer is 6.8 km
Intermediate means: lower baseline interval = 54.4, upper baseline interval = 71.7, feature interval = 33.7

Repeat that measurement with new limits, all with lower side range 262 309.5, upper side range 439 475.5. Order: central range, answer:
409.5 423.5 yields 1.3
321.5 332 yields 1.0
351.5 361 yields 1.4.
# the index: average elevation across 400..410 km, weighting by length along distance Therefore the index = 39.1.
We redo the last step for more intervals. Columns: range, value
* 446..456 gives 70.5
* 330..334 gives 59.9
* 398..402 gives 30.1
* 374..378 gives 60.7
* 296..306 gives 62.1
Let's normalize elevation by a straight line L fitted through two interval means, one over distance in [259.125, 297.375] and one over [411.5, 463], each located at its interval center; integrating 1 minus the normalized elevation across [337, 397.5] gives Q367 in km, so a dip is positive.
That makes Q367 8.3 km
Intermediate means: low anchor 56.6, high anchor 68.1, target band 54.3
